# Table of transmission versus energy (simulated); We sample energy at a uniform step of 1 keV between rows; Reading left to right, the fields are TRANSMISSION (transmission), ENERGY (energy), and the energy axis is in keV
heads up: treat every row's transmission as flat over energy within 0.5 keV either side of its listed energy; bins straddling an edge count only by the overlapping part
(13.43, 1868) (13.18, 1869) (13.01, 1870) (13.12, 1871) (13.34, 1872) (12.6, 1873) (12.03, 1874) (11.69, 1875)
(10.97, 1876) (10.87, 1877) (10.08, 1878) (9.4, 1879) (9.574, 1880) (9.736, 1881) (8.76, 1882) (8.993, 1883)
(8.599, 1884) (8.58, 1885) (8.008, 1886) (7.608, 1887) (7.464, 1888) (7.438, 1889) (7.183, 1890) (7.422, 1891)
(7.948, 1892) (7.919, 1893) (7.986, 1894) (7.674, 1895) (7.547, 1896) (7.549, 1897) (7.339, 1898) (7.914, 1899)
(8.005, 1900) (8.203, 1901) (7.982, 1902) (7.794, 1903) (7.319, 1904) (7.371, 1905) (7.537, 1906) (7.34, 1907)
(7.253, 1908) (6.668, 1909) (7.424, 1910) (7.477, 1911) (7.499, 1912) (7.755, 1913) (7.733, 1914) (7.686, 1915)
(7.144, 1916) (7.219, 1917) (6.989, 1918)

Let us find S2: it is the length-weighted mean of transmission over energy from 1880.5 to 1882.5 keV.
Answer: 9.25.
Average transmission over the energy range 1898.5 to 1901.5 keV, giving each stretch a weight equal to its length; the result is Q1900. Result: 8.04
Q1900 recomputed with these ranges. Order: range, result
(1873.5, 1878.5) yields 11.1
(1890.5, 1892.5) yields 7.69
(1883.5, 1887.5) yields 8.2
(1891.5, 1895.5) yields 7.88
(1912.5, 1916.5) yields 7.58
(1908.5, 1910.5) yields 7.05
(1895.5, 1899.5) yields 7.59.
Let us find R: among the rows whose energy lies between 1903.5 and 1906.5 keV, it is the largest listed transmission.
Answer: 7.537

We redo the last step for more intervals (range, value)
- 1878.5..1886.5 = 9.736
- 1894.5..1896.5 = 7.674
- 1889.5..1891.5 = 7.422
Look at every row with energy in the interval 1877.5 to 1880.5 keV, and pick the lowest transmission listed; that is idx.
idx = 9.4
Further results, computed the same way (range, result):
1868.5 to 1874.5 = 12.03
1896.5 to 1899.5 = 7.339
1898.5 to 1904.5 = 7.319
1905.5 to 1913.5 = 6.668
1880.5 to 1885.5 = 8.58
